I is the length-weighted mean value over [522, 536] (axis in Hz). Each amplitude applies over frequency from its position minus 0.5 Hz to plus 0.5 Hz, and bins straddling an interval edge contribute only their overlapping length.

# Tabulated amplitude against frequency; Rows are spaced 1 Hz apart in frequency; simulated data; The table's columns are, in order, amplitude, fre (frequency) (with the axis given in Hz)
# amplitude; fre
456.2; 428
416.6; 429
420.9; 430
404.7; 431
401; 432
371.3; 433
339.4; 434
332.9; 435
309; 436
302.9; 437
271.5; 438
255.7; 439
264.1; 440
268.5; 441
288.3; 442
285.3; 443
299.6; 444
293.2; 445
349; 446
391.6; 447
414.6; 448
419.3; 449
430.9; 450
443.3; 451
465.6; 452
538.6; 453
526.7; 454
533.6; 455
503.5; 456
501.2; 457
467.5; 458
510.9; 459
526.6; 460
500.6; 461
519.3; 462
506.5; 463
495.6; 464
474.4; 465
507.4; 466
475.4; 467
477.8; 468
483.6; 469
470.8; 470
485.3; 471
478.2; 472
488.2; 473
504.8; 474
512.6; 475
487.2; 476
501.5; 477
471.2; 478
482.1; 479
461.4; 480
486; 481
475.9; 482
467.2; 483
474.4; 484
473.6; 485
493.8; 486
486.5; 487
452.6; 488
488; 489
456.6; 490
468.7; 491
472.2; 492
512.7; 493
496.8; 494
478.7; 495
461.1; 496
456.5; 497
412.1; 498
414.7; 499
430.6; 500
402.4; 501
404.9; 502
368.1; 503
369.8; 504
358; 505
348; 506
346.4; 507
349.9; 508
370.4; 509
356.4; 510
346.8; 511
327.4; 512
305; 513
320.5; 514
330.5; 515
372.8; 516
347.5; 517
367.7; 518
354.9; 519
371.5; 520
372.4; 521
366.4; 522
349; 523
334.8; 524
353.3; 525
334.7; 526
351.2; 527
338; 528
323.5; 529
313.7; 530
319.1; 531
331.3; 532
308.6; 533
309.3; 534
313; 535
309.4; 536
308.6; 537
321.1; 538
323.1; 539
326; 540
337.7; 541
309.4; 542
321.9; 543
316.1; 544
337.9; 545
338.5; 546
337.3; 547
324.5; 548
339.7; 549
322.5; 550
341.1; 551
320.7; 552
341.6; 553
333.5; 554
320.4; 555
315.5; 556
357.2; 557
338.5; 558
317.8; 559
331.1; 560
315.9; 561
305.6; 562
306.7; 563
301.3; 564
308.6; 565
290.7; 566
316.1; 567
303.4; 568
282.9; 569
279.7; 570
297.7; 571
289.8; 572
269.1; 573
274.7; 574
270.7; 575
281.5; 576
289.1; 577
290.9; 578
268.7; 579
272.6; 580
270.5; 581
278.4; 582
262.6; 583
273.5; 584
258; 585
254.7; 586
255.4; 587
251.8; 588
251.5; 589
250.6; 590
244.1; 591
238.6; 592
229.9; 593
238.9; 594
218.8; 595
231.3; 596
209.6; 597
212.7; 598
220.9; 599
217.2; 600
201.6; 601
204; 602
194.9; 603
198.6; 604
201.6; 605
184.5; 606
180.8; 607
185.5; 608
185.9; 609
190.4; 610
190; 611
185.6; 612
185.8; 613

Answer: 330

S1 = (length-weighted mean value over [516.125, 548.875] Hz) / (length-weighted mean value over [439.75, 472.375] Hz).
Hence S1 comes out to 0.75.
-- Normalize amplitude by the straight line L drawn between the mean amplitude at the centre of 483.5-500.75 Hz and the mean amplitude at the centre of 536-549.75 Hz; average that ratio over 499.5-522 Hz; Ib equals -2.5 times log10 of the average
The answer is 0.151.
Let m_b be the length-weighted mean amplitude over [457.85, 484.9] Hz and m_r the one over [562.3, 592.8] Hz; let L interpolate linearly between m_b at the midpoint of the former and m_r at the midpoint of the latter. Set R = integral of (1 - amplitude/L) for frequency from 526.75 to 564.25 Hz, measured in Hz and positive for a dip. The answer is 1.6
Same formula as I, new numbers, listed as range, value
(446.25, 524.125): 441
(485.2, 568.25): 359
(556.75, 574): 305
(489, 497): 477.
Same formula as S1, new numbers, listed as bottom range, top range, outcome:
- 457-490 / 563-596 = 0.56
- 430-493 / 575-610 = 0.54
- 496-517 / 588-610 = 0.58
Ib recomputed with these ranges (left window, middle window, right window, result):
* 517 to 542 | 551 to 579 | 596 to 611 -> -0.13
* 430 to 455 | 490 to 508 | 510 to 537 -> -0.22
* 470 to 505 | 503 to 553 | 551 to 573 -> 0.13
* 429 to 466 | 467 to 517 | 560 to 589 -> -0.19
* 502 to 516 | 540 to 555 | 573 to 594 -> -0.09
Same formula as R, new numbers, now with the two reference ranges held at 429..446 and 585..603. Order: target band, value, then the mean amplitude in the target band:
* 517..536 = -4.78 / 339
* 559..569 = -2.38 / 308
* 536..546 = -2.31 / 323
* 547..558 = -3.31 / 332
